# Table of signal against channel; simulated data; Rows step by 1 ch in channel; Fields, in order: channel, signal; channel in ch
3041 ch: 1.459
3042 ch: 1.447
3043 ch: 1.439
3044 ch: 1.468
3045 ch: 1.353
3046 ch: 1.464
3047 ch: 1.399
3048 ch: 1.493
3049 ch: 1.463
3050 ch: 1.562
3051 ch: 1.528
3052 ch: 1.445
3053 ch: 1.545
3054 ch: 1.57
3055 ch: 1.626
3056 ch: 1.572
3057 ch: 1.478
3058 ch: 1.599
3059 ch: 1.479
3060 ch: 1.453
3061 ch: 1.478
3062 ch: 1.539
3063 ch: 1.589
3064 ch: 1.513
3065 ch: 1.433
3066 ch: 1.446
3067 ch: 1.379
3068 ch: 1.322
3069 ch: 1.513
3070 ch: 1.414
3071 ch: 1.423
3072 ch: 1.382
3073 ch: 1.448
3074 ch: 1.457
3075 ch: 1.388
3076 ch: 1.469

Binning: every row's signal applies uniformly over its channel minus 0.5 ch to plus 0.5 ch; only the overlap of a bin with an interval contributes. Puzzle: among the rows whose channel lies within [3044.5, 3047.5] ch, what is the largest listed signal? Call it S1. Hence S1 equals 1.464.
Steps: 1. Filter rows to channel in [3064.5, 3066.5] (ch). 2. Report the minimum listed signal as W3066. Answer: 1.433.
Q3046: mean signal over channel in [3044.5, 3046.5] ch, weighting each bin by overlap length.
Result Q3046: 1.41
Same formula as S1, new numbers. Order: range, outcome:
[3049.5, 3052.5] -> 1.562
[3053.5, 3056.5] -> 1.626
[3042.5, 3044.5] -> 1.468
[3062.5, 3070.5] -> 1.589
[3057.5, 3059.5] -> 1.599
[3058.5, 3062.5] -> 1.539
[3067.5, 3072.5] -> 1.513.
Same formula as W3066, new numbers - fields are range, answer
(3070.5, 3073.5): 1.382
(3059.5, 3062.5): 1.453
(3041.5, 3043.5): 1.439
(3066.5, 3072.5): 1.322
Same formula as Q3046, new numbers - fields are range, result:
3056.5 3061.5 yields 1.5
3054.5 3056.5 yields 1.6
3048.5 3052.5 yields 1.5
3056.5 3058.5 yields 1.54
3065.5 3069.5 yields 1.42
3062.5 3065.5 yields 1.51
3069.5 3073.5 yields 1.42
